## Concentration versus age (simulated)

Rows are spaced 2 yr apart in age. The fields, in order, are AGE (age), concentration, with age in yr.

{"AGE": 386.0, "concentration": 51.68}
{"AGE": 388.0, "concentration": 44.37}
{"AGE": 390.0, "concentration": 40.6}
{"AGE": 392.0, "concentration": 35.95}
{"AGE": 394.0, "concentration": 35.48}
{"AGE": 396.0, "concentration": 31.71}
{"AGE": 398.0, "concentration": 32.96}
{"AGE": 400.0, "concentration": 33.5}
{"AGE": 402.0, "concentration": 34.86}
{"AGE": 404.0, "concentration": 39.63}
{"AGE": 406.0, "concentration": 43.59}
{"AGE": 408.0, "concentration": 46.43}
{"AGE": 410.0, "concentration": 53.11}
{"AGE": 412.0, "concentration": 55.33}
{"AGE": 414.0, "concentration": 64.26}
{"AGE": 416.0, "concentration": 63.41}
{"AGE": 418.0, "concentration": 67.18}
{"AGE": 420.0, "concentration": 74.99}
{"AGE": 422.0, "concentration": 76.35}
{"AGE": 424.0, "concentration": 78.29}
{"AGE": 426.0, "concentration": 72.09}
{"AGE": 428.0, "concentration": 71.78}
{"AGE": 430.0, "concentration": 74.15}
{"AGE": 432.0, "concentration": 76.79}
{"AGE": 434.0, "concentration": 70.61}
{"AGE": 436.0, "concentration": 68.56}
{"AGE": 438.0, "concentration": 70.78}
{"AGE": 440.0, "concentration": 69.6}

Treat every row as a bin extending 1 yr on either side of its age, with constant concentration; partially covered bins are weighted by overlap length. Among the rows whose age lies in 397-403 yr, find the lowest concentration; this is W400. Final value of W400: 32.96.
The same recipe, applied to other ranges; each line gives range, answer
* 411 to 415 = 55.33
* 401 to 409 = 34.86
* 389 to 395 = 35.48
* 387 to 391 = 40.6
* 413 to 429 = 63.41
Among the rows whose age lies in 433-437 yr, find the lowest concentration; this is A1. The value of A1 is 68.56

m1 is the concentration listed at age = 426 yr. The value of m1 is 72.09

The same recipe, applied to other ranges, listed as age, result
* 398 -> 32.96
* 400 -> 33.5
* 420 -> 74.99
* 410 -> 53.11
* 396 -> 31.71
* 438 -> 70.78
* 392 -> 35.95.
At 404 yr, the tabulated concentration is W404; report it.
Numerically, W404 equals 39.63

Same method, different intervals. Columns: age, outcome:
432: 76.79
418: 67.18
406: 43.59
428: 71.78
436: 68.56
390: 40.6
